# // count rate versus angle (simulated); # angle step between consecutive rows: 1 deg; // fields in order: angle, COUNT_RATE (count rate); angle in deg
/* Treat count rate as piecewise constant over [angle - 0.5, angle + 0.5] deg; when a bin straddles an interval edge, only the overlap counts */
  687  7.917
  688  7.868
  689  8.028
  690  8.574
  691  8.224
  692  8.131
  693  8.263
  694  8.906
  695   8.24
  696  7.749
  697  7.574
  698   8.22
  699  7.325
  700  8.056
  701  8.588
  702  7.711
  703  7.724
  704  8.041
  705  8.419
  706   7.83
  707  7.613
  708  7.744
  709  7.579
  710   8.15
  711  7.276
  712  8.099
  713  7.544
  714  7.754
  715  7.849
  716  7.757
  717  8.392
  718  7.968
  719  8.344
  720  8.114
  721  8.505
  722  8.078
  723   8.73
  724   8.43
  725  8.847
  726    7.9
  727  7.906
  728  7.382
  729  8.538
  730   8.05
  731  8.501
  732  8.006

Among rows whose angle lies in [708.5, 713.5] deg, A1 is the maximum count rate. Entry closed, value 8.15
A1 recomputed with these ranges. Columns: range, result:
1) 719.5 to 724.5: 8.73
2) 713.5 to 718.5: 8.392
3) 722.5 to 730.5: 8.847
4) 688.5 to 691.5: 8.574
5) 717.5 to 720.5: 8.344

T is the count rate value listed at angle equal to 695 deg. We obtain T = 8.24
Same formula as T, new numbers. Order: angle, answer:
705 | 8.419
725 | 8.847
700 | 8.056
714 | 7.754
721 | 8.505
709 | 7.579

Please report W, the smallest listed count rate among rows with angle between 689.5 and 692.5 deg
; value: 8.131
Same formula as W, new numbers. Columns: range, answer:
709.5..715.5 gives 7.276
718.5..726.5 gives 7.9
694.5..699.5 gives 7.325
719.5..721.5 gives 8.114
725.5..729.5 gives 7.382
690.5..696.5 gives 7.749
